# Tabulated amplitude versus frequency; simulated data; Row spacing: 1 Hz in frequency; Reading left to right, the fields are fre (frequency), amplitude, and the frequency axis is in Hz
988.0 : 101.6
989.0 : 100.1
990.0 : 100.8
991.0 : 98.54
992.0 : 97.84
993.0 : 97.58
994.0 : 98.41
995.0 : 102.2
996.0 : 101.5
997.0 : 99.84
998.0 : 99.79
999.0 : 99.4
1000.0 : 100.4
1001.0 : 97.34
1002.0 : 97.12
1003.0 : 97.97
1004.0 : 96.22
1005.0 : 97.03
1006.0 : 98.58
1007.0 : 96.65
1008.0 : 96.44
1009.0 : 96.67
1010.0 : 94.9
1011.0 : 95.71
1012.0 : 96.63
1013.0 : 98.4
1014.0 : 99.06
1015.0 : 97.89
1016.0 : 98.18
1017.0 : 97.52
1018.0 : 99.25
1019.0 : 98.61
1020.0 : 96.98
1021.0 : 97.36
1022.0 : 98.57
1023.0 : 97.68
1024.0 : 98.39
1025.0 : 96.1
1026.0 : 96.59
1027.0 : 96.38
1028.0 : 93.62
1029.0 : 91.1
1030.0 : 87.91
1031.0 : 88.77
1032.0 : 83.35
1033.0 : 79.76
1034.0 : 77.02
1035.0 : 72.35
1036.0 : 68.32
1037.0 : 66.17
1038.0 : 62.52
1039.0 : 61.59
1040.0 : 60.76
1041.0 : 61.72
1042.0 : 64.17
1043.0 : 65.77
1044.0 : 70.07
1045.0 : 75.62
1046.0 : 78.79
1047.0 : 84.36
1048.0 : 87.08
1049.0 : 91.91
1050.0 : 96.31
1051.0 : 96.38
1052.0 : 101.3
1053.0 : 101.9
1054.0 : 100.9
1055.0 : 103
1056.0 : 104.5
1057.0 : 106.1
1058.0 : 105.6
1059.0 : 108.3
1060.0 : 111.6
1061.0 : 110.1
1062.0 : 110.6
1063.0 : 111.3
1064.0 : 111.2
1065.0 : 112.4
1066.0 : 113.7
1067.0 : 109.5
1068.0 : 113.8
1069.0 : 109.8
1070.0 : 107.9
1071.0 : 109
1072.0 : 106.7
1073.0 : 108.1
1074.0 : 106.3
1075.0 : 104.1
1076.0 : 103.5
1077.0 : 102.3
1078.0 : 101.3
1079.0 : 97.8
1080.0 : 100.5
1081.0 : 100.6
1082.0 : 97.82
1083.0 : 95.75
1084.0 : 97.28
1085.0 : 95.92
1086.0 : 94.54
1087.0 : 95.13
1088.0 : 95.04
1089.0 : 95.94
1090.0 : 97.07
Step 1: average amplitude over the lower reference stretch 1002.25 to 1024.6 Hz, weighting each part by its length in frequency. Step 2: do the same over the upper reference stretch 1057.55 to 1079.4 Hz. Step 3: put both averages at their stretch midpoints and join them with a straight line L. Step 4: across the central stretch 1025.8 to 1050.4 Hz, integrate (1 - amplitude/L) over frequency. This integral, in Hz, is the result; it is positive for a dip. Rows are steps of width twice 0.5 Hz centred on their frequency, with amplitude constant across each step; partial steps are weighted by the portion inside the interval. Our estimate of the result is 5.76 Hz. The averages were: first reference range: 97.5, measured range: 78.2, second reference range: 108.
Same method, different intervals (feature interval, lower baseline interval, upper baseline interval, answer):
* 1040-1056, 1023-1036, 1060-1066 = 2.6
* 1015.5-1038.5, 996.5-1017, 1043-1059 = 1.7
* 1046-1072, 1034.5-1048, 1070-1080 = -4.9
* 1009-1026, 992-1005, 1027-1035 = -1.2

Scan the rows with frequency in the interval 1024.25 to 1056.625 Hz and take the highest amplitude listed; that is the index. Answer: 104.5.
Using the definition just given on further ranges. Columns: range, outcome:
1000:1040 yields 100.4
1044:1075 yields 113.8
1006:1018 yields 99.25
